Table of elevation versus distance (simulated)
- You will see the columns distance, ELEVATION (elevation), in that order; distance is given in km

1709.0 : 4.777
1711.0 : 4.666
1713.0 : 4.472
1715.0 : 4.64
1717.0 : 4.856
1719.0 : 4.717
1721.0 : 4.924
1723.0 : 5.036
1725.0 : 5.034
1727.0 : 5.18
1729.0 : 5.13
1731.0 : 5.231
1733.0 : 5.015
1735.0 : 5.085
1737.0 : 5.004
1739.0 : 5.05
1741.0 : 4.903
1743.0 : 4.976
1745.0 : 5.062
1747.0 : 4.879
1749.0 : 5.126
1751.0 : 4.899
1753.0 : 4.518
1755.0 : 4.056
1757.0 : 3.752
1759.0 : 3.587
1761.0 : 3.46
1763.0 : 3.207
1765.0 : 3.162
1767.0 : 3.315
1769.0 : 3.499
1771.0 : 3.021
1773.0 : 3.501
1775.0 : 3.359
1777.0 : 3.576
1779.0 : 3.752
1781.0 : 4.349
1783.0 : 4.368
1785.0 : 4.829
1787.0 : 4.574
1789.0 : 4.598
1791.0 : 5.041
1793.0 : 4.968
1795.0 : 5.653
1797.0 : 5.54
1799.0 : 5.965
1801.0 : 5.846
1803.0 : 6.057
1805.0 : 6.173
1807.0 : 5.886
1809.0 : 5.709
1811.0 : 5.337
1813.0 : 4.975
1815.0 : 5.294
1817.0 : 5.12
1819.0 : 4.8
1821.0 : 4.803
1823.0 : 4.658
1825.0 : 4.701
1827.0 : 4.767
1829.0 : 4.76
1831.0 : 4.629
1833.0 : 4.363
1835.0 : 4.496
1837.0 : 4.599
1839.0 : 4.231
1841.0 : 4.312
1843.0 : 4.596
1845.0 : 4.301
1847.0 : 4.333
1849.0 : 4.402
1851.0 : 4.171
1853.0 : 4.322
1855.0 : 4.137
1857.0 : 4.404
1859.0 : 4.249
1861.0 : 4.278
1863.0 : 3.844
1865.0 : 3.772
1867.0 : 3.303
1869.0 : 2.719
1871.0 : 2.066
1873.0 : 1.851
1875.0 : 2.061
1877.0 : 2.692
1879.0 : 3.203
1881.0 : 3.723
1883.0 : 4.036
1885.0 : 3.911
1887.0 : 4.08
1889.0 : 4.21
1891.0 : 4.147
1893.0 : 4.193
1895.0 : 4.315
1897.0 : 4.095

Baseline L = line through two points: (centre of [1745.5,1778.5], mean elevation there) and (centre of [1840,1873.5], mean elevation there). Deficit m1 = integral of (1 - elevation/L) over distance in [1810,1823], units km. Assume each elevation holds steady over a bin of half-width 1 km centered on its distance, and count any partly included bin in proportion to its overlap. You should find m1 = -4.0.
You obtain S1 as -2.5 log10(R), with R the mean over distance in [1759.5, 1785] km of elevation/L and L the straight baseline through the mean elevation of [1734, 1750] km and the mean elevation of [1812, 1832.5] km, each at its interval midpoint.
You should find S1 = 0.345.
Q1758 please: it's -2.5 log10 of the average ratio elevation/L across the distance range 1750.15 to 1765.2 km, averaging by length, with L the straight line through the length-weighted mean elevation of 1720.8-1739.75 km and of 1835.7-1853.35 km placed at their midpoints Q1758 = 0.26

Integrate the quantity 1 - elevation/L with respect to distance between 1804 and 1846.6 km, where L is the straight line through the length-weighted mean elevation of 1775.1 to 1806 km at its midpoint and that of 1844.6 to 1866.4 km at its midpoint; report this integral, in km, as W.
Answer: -2.95 km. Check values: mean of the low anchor 4.97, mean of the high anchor 4.18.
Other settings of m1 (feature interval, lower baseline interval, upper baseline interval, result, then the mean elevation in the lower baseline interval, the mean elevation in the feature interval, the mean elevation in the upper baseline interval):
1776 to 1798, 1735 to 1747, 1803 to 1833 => 1.79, 5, 4.66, 5.12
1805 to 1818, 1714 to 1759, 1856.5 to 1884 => -4.85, 4.84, 5.45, 3.28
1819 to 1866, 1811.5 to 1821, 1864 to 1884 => -4.10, 5.04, 4.41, 2.94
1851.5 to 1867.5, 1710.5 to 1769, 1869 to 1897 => -2.02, 4.56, 4.07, 3.42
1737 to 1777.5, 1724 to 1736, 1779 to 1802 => 7.94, 5.11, 4.07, 5.01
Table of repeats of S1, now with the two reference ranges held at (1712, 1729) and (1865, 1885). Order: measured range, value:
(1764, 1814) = -0.177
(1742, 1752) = -0.101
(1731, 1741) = -0.081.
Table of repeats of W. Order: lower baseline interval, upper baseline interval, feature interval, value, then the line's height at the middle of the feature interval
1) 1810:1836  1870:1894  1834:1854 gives -0.4 km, 4.3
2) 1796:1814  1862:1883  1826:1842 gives 0.1 km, 4.54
